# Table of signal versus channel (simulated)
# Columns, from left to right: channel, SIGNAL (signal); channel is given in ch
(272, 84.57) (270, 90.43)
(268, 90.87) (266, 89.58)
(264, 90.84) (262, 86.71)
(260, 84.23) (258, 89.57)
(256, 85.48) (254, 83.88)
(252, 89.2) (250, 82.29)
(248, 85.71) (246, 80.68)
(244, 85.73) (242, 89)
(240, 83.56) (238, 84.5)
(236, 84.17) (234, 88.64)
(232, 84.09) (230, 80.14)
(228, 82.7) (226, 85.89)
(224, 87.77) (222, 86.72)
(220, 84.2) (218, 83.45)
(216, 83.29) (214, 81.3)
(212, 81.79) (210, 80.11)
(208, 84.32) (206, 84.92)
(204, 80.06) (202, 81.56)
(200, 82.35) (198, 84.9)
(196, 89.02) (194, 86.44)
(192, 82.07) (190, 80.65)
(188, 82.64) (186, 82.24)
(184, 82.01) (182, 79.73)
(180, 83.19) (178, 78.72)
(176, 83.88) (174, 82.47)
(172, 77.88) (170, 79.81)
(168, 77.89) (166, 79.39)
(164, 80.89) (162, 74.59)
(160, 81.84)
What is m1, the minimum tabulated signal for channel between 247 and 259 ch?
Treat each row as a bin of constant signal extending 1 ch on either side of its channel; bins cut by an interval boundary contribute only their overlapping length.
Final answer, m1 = 82.29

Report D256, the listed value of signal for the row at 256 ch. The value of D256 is 85.48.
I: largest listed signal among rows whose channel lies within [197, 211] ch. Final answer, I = 84.92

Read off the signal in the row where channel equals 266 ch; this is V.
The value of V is 89.58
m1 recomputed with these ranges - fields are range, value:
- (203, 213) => 80.06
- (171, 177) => 77.88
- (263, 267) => 89.58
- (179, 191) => 79.73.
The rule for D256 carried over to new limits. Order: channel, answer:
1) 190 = 80.65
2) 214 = 81.3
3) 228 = 82.7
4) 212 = 81.79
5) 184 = 82.01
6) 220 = 84.2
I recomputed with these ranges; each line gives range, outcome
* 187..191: 82.64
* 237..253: 89.2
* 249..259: 89.57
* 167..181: 83.88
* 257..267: 90.84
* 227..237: 88.64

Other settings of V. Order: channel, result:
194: 86.44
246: 80.68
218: 83.45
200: 82.35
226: 85.89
